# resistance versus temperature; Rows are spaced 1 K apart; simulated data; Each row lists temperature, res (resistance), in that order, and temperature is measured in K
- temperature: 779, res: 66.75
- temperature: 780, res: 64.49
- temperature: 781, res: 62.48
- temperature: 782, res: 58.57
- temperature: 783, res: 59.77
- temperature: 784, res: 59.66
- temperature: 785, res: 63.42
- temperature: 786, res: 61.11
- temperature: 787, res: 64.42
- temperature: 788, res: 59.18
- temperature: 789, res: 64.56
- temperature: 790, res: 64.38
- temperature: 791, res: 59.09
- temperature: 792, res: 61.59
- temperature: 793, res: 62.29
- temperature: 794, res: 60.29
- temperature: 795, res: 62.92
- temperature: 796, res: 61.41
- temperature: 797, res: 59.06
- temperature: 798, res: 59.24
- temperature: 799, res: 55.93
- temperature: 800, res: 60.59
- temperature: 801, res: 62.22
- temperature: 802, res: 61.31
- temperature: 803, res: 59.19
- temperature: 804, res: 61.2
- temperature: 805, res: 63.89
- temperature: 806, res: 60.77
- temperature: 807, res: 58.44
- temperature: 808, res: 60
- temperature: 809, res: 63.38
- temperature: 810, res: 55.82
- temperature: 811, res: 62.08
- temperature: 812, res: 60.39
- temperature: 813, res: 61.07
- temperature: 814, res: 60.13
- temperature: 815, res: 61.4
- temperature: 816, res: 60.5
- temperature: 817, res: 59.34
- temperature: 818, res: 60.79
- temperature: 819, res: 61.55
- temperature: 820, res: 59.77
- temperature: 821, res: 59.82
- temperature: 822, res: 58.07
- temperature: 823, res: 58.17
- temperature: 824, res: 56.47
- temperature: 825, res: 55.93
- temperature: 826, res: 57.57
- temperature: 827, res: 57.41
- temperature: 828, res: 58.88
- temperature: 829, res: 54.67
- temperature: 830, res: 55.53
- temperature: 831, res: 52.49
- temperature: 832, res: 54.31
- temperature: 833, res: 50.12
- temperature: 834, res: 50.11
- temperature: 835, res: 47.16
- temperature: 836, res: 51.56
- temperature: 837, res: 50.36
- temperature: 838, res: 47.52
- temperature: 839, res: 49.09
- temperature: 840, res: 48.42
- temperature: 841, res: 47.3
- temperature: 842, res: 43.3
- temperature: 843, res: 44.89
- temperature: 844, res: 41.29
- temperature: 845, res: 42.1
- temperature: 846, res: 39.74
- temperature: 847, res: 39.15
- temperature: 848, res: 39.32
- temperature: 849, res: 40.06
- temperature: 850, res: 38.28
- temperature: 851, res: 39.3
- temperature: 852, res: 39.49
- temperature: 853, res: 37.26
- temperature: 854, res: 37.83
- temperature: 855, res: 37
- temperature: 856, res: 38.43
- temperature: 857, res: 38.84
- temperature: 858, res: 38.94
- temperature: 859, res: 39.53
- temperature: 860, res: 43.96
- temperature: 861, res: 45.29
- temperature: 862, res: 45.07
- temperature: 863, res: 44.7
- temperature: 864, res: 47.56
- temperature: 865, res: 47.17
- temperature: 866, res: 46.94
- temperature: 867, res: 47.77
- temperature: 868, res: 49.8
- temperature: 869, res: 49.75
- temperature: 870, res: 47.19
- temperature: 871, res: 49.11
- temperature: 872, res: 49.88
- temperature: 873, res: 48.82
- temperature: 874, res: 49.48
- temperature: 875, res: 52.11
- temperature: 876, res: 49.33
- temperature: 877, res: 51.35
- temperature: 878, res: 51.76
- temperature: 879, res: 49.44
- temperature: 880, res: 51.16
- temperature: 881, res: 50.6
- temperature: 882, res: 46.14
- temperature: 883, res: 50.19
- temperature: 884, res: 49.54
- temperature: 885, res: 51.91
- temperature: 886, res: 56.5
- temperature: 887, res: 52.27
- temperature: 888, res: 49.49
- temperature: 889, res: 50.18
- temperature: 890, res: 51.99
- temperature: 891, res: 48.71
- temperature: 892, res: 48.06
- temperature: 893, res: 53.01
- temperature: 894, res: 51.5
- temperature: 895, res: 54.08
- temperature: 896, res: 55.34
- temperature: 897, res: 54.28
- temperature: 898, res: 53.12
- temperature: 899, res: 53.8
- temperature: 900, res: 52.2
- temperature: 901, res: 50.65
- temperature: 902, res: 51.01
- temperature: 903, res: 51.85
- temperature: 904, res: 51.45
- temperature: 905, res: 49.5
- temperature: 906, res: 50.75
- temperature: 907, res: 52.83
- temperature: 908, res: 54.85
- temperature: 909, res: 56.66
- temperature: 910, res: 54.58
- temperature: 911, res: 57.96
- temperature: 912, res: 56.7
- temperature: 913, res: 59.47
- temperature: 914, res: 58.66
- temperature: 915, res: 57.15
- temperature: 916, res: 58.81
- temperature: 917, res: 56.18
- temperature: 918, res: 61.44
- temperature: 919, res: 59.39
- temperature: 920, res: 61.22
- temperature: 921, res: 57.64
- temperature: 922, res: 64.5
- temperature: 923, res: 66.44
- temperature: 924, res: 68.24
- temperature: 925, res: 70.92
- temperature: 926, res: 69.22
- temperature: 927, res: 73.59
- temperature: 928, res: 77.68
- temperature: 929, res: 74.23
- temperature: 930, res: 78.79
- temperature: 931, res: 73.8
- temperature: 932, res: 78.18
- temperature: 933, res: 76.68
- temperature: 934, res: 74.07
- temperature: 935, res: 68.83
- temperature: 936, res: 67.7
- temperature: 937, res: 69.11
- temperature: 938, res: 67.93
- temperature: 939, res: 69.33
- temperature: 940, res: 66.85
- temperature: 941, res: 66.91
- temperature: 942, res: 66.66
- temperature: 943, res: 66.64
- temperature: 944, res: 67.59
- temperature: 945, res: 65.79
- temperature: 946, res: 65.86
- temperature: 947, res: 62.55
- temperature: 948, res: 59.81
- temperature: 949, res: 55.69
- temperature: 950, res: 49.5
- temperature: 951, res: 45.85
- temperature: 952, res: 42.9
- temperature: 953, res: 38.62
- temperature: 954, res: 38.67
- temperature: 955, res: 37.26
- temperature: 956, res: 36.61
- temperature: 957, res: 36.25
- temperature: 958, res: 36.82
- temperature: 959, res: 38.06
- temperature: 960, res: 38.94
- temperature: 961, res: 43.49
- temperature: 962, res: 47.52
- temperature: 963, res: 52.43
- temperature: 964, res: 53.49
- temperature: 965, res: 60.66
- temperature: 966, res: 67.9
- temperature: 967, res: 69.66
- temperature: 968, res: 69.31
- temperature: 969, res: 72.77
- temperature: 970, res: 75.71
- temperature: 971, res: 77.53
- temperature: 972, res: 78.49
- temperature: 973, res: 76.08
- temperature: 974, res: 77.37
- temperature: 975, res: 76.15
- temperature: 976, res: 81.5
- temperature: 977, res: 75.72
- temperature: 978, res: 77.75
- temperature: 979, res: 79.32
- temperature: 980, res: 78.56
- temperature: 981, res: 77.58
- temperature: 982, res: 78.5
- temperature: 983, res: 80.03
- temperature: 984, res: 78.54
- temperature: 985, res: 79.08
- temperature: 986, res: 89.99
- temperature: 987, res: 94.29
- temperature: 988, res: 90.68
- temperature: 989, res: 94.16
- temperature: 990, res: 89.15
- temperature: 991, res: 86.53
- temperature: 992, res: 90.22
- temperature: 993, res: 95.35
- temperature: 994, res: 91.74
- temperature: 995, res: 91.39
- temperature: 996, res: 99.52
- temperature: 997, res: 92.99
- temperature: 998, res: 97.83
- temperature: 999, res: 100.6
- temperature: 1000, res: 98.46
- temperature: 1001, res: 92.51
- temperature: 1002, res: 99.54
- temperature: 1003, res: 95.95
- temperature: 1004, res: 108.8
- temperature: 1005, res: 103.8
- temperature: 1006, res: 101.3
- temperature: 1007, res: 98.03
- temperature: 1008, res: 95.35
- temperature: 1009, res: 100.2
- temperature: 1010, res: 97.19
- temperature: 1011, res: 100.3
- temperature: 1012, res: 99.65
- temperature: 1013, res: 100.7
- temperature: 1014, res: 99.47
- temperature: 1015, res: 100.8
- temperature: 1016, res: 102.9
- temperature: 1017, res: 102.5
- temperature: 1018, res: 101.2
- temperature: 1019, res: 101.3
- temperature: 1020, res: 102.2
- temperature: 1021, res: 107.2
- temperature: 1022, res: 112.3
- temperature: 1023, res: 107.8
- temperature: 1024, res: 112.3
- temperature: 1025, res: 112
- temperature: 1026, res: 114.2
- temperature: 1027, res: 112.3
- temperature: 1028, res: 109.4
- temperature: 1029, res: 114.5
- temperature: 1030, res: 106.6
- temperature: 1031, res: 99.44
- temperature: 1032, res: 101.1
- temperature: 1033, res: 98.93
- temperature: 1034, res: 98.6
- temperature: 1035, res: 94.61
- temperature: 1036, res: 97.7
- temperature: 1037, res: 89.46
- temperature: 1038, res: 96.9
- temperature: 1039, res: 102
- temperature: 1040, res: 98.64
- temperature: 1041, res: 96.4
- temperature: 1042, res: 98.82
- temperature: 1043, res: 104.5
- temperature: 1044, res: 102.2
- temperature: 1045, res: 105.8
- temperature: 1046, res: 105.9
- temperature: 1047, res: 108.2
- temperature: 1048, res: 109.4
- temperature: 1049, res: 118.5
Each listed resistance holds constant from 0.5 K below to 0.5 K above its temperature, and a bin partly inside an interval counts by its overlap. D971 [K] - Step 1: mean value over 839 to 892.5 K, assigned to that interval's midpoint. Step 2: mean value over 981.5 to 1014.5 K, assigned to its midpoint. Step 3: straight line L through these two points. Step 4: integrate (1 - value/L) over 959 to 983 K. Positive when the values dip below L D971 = 4.59 K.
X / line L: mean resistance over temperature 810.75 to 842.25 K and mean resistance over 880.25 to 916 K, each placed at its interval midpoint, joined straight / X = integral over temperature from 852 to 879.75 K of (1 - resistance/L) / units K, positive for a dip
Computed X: 4.3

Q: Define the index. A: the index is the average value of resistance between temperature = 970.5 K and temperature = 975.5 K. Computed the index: 77.1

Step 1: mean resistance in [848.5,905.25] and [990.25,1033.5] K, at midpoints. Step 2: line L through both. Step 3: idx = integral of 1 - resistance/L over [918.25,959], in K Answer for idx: 5.6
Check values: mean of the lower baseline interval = 47.9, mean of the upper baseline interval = 101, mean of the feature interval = 61.6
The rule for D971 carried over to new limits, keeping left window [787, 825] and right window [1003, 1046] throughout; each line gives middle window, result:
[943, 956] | 5.2 K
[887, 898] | 3.6 K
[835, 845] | 3.0 K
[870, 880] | 3.2 K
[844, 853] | 3.8 K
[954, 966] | 6.1 K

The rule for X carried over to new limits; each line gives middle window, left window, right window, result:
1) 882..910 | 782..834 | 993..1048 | 9.07 K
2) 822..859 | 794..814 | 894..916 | 7.37 K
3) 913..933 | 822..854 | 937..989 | -2.46 K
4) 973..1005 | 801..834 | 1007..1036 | 2.69 K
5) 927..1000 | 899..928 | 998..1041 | 8.11 K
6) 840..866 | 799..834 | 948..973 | 7.11 K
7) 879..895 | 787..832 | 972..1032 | 5.02 K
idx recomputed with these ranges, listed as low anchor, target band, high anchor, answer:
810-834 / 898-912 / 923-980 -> 1.9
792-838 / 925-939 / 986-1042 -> 1.7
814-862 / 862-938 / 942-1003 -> 3.7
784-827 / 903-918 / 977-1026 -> 4.5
